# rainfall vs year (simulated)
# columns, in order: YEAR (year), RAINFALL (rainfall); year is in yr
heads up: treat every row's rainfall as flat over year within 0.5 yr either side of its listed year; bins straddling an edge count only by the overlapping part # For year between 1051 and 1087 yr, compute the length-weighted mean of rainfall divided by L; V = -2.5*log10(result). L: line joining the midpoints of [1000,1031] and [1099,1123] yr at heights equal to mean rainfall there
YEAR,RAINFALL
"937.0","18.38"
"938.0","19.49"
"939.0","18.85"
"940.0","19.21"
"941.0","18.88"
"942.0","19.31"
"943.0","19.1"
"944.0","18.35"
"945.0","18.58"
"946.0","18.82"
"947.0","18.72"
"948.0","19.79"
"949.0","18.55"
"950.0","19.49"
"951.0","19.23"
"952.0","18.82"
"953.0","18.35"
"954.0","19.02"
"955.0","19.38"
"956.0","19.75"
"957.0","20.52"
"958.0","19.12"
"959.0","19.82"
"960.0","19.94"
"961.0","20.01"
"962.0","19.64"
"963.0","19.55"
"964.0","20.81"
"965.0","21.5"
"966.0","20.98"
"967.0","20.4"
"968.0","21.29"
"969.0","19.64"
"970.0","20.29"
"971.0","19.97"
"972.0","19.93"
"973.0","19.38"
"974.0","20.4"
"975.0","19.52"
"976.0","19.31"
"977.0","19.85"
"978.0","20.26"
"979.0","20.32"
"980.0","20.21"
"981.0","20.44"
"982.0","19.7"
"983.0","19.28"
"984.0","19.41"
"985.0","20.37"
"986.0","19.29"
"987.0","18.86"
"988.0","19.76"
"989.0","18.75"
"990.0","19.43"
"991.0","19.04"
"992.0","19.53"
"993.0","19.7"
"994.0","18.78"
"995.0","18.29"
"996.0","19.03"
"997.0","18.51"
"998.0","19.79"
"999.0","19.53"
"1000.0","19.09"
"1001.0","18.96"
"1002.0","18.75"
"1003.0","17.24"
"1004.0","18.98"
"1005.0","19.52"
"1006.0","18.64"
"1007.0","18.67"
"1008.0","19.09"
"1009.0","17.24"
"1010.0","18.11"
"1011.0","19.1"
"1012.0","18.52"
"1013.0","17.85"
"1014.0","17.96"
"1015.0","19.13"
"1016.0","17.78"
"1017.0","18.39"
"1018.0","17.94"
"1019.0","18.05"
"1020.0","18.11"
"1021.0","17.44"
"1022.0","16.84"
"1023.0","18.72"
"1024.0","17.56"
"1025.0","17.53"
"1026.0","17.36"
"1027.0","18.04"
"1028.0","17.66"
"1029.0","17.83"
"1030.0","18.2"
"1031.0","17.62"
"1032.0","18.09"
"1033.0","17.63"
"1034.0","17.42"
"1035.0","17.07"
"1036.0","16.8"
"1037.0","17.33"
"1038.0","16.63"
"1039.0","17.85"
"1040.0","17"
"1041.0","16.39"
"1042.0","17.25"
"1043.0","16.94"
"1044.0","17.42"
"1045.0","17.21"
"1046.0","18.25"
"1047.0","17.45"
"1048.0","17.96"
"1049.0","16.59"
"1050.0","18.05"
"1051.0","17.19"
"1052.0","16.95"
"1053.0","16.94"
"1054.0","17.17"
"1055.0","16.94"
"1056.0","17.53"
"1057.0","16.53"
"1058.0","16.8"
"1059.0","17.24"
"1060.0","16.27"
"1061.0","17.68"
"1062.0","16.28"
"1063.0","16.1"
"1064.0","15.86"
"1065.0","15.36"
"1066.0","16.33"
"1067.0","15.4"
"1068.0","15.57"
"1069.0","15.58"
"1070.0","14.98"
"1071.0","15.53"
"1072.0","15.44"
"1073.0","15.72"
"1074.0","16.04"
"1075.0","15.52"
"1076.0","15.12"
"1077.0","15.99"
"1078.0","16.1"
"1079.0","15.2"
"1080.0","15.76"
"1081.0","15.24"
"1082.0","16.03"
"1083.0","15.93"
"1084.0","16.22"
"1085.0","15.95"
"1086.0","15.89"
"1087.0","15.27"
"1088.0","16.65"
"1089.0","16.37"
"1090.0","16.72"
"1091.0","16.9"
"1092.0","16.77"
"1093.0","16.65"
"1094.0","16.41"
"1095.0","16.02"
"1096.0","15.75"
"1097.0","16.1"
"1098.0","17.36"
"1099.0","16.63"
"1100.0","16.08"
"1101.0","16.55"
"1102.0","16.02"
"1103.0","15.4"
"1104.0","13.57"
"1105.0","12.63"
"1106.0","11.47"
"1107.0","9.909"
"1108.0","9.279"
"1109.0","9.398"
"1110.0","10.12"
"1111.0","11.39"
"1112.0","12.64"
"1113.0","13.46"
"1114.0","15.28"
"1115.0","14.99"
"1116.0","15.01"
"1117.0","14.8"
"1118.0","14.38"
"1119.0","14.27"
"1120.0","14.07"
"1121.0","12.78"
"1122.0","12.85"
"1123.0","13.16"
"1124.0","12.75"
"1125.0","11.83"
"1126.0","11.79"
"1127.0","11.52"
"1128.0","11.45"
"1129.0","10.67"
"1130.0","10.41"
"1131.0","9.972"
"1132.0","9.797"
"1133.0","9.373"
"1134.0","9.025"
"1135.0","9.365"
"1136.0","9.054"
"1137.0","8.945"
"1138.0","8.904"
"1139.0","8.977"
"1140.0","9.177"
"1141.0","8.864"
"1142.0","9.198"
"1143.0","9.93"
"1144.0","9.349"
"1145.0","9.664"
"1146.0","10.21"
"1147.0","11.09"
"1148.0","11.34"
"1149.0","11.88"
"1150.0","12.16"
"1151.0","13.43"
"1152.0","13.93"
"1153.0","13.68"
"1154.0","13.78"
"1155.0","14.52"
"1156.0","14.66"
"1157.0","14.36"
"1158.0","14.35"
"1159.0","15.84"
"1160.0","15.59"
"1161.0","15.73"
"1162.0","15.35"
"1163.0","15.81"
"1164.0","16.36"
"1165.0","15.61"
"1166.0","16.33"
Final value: -0.04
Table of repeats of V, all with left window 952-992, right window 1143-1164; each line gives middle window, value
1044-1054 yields -0.02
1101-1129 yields 0.15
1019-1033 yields 0.01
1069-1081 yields 0.04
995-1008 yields -0.01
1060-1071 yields 0.04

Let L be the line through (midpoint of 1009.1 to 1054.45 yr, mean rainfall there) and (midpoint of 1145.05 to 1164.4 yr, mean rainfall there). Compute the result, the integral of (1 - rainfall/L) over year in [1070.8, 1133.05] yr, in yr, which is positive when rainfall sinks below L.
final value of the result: 5.1 yr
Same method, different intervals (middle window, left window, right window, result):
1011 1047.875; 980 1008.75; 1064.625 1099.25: 0.43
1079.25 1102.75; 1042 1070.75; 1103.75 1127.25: -3.11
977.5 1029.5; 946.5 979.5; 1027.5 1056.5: -0.51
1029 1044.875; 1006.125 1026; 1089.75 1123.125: -0.10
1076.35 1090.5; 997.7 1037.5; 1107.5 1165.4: -1.05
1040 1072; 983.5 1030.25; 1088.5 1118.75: -0.38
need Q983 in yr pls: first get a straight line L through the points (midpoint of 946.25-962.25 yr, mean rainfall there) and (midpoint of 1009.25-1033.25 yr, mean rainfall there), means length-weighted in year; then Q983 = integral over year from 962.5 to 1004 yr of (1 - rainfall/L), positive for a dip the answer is -1.9 yr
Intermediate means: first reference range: 19.4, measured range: 19.6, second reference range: 18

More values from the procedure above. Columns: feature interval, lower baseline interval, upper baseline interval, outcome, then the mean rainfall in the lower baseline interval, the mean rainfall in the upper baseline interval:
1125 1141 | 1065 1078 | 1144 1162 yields 4.5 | 15.6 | 13.3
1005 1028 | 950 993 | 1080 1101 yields 0.4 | 19.8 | 16.2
